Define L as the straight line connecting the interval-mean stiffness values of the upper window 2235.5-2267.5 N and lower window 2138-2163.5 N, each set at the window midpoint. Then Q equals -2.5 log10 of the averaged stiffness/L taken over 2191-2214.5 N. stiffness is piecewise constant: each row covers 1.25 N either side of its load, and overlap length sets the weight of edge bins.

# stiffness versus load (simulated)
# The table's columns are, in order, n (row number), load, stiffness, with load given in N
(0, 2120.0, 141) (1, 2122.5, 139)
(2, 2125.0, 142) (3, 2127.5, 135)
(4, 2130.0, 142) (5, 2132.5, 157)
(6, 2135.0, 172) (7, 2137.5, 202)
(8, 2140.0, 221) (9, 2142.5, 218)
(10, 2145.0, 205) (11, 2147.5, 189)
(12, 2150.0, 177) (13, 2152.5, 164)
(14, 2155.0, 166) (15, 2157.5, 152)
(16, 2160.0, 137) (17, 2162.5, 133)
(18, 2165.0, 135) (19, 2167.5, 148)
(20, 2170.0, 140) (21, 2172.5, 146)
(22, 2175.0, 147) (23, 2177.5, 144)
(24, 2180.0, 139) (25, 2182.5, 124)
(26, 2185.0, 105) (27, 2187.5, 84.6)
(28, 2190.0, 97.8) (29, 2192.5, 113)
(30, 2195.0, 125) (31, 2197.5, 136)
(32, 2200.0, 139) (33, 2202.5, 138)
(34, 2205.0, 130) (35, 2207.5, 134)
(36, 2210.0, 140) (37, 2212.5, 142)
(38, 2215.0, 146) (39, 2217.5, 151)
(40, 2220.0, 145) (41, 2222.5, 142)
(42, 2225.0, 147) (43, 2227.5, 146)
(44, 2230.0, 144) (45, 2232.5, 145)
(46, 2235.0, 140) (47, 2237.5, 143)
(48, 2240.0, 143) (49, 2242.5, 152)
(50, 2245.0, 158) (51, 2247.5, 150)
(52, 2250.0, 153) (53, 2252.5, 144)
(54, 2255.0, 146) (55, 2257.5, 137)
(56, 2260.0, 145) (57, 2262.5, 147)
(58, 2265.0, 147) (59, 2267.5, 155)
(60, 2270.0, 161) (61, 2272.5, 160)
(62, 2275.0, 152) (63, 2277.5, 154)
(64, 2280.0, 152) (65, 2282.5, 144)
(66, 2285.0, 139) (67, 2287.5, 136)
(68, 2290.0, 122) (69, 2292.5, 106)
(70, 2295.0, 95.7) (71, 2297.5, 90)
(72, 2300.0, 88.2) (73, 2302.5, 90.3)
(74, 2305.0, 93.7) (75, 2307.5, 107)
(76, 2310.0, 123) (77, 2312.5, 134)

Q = 0.21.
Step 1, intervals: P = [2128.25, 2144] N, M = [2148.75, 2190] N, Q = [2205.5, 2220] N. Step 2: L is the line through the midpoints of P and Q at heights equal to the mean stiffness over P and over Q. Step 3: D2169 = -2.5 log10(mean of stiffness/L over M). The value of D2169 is 0.20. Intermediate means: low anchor 184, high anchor 142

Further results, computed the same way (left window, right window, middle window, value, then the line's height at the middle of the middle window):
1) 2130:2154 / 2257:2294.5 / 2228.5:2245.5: 0.070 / 156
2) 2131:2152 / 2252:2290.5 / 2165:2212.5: 0.322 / 175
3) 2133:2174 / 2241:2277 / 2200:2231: 0.116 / 158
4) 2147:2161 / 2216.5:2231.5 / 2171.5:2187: 0.193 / 157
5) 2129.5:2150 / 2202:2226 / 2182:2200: 0.344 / 156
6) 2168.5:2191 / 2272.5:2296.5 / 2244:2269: -0.125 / 132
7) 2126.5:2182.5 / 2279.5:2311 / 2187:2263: -0.022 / 137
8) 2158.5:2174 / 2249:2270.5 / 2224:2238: 0.010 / 145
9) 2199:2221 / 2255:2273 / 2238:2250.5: -0.032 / 146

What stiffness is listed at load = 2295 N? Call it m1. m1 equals 95.7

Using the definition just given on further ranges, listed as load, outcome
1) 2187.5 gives 84.6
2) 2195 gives 125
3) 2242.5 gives 152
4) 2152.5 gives 164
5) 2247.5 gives 150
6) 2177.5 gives 144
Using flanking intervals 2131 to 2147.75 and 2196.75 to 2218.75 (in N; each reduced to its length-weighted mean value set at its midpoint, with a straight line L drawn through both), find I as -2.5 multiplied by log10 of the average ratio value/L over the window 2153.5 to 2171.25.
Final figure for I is 0.21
